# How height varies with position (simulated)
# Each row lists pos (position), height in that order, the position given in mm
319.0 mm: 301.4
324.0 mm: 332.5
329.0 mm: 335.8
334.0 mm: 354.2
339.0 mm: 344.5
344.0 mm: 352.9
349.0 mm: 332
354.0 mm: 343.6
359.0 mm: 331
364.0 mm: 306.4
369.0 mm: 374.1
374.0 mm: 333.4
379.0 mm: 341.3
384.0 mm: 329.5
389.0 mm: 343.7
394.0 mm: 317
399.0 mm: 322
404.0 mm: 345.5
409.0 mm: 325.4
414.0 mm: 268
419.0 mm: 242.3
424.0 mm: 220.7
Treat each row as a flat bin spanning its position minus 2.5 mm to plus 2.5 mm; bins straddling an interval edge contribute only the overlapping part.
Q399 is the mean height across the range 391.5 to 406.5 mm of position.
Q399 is 328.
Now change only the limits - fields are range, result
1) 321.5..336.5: 341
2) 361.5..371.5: 340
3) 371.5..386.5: 335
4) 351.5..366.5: 327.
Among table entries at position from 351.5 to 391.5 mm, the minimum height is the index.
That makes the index 306.4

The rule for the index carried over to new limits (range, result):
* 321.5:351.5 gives 332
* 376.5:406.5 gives 317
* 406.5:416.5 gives 268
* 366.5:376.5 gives 333.4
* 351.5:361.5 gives 331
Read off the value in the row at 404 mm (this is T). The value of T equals 345.5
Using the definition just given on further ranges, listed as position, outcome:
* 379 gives 341.3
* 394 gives 317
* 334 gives 354.2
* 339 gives 344.5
